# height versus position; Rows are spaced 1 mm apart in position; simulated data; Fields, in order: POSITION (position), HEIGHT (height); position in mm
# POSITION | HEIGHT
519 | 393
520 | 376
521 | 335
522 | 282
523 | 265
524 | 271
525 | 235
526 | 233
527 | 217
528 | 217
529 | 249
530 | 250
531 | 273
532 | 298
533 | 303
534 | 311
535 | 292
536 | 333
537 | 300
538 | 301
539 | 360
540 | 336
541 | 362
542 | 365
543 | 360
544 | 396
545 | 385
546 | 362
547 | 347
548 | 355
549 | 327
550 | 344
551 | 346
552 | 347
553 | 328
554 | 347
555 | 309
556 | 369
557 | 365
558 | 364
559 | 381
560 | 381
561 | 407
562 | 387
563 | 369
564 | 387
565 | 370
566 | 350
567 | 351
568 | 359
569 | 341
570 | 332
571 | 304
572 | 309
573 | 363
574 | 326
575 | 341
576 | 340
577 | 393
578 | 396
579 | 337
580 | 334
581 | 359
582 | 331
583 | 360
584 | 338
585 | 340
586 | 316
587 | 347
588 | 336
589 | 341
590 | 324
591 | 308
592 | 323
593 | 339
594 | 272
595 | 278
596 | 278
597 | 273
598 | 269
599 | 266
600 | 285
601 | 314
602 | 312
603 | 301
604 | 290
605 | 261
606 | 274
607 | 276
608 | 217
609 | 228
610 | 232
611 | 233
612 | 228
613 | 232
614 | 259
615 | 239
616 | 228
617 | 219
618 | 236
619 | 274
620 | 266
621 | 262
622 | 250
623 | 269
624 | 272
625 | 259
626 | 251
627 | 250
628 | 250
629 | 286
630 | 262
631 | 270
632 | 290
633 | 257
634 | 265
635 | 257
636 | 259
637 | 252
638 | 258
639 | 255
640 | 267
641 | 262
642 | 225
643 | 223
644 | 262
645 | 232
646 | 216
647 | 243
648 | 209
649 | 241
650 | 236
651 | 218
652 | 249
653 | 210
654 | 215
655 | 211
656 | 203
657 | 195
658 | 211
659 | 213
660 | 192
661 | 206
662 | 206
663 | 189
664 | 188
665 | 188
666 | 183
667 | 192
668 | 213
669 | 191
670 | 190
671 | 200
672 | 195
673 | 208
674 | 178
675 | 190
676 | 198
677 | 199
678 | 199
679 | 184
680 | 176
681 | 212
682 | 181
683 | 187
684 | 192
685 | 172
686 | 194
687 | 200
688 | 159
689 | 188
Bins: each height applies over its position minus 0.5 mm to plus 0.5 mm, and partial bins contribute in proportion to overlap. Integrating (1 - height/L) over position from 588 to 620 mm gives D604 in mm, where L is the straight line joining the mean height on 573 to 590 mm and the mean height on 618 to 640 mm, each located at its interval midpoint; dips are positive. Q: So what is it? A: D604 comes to 3.62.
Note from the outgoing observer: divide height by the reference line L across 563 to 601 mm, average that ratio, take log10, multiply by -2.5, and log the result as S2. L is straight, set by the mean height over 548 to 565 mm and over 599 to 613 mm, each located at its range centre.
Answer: -0.07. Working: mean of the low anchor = 360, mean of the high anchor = 264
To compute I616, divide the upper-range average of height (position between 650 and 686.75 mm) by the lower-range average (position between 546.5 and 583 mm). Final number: 0.56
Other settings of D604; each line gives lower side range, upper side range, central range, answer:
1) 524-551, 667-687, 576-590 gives -3.8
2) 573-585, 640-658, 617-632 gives 0.5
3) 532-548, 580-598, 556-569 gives -1.6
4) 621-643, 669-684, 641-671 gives 1.5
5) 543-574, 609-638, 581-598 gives -0.6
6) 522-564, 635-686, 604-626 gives 0.5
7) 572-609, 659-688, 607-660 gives 1.7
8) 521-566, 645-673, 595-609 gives -0.5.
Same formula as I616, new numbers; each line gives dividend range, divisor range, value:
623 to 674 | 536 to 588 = 0.65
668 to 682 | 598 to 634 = 0.75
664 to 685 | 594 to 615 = 0.73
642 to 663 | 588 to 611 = 0.77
